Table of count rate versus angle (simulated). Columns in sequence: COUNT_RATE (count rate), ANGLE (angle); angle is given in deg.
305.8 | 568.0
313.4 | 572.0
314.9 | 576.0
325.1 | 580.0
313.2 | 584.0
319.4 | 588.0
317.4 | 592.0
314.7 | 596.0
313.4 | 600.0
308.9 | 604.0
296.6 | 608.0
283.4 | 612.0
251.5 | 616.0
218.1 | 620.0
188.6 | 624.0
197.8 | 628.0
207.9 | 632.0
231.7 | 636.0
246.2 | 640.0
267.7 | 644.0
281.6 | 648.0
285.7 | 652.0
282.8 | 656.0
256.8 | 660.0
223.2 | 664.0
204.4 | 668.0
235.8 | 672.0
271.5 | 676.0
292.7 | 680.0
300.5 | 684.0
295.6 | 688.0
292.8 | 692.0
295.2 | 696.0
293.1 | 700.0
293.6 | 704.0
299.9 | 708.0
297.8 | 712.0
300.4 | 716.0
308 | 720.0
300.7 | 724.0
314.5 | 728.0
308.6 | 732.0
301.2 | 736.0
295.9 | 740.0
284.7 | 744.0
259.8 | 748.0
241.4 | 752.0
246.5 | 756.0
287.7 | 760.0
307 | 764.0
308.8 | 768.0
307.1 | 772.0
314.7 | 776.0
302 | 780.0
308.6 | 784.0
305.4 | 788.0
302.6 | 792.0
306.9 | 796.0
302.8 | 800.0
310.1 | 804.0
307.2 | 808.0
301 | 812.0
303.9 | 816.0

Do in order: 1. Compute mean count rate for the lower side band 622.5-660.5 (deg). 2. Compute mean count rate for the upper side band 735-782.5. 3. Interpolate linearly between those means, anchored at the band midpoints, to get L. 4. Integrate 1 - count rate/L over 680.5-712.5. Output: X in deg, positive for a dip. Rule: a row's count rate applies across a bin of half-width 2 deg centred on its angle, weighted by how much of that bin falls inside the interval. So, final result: -3.71 deg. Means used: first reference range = 245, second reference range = 288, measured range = 296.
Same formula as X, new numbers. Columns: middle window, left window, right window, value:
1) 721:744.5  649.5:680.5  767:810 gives -1.56 deg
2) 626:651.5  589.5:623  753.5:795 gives 4.12 deg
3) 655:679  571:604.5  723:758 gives 4.24 deg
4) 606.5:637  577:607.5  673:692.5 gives 7.25 deg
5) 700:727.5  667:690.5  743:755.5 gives -3.77 deg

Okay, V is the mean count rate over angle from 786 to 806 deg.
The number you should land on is 306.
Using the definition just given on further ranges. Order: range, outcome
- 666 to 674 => 220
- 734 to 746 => 294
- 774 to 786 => 308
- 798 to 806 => 306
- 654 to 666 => 254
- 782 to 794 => 306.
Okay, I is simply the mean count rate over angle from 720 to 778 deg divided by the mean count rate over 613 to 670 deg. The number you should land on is 1.2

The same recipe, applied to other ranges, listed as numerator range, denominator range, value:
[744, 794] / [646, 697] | 1.08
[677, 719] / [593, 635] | 1.14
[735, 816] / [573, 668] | 1.09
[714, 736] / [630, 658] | 1.19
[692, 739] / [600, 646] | 1.21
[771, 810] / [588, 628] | 1.11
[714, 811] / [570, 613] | 0.95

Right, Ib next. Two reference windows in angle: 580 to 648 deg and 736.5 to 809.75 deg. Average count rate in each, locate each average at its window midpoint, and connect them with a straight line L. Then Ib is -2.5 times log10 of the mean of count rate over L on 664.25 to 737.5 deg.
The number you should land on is -0.02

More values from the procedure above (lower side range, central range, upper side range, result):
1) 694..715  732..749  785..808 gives 0.04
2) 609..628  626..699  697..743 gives 0.02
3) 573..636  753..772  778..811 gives 0.05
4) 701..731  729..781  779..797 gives 0.05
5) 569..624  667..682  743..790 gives 0.15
